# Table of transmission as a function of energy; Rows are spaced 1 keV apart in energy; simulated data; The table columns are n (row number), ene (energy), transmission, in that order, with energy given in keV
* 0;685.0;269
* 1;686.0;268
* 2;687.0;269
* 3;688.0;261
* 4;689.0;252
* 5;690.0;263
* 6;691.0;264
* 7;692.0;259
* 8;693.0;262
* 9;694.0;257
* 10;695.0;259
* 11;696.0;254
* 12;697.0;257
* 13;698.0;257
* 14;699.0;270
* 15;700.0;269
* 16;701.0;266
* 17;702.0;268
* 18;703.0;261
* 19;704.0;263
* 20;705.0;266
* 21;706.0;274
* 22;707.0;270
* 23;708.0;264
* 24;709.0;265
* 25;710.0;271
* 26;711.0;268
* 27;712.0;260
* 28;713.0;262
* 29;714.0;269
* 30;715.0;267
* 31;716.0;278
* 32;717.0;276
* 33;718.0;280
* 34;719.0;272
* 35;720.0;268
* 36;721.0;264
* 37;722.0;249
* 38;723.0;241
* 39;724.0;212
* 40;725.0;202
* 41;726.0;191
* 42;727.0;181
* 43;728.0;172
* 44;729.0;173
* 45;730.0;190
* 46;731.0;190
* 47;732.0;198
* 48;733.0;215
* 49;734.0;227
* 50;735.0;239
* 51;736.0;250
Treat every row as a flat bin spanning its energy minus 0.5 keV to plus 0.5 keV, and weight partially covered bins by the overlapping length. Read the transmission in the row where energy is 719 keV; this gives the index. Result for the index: 272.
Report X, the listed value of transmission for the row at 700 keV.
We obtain 269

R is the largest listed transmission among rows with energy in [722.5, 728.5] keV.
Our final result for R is 241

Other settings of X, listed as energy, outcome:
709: 265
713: 262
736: 250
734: 227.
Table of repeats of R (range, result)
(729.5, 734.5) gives 227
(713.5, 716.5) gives 278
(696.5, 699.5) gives 270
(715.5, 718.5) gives 280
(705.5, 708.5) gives 274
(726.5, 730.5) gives 190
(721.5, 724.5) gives 249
